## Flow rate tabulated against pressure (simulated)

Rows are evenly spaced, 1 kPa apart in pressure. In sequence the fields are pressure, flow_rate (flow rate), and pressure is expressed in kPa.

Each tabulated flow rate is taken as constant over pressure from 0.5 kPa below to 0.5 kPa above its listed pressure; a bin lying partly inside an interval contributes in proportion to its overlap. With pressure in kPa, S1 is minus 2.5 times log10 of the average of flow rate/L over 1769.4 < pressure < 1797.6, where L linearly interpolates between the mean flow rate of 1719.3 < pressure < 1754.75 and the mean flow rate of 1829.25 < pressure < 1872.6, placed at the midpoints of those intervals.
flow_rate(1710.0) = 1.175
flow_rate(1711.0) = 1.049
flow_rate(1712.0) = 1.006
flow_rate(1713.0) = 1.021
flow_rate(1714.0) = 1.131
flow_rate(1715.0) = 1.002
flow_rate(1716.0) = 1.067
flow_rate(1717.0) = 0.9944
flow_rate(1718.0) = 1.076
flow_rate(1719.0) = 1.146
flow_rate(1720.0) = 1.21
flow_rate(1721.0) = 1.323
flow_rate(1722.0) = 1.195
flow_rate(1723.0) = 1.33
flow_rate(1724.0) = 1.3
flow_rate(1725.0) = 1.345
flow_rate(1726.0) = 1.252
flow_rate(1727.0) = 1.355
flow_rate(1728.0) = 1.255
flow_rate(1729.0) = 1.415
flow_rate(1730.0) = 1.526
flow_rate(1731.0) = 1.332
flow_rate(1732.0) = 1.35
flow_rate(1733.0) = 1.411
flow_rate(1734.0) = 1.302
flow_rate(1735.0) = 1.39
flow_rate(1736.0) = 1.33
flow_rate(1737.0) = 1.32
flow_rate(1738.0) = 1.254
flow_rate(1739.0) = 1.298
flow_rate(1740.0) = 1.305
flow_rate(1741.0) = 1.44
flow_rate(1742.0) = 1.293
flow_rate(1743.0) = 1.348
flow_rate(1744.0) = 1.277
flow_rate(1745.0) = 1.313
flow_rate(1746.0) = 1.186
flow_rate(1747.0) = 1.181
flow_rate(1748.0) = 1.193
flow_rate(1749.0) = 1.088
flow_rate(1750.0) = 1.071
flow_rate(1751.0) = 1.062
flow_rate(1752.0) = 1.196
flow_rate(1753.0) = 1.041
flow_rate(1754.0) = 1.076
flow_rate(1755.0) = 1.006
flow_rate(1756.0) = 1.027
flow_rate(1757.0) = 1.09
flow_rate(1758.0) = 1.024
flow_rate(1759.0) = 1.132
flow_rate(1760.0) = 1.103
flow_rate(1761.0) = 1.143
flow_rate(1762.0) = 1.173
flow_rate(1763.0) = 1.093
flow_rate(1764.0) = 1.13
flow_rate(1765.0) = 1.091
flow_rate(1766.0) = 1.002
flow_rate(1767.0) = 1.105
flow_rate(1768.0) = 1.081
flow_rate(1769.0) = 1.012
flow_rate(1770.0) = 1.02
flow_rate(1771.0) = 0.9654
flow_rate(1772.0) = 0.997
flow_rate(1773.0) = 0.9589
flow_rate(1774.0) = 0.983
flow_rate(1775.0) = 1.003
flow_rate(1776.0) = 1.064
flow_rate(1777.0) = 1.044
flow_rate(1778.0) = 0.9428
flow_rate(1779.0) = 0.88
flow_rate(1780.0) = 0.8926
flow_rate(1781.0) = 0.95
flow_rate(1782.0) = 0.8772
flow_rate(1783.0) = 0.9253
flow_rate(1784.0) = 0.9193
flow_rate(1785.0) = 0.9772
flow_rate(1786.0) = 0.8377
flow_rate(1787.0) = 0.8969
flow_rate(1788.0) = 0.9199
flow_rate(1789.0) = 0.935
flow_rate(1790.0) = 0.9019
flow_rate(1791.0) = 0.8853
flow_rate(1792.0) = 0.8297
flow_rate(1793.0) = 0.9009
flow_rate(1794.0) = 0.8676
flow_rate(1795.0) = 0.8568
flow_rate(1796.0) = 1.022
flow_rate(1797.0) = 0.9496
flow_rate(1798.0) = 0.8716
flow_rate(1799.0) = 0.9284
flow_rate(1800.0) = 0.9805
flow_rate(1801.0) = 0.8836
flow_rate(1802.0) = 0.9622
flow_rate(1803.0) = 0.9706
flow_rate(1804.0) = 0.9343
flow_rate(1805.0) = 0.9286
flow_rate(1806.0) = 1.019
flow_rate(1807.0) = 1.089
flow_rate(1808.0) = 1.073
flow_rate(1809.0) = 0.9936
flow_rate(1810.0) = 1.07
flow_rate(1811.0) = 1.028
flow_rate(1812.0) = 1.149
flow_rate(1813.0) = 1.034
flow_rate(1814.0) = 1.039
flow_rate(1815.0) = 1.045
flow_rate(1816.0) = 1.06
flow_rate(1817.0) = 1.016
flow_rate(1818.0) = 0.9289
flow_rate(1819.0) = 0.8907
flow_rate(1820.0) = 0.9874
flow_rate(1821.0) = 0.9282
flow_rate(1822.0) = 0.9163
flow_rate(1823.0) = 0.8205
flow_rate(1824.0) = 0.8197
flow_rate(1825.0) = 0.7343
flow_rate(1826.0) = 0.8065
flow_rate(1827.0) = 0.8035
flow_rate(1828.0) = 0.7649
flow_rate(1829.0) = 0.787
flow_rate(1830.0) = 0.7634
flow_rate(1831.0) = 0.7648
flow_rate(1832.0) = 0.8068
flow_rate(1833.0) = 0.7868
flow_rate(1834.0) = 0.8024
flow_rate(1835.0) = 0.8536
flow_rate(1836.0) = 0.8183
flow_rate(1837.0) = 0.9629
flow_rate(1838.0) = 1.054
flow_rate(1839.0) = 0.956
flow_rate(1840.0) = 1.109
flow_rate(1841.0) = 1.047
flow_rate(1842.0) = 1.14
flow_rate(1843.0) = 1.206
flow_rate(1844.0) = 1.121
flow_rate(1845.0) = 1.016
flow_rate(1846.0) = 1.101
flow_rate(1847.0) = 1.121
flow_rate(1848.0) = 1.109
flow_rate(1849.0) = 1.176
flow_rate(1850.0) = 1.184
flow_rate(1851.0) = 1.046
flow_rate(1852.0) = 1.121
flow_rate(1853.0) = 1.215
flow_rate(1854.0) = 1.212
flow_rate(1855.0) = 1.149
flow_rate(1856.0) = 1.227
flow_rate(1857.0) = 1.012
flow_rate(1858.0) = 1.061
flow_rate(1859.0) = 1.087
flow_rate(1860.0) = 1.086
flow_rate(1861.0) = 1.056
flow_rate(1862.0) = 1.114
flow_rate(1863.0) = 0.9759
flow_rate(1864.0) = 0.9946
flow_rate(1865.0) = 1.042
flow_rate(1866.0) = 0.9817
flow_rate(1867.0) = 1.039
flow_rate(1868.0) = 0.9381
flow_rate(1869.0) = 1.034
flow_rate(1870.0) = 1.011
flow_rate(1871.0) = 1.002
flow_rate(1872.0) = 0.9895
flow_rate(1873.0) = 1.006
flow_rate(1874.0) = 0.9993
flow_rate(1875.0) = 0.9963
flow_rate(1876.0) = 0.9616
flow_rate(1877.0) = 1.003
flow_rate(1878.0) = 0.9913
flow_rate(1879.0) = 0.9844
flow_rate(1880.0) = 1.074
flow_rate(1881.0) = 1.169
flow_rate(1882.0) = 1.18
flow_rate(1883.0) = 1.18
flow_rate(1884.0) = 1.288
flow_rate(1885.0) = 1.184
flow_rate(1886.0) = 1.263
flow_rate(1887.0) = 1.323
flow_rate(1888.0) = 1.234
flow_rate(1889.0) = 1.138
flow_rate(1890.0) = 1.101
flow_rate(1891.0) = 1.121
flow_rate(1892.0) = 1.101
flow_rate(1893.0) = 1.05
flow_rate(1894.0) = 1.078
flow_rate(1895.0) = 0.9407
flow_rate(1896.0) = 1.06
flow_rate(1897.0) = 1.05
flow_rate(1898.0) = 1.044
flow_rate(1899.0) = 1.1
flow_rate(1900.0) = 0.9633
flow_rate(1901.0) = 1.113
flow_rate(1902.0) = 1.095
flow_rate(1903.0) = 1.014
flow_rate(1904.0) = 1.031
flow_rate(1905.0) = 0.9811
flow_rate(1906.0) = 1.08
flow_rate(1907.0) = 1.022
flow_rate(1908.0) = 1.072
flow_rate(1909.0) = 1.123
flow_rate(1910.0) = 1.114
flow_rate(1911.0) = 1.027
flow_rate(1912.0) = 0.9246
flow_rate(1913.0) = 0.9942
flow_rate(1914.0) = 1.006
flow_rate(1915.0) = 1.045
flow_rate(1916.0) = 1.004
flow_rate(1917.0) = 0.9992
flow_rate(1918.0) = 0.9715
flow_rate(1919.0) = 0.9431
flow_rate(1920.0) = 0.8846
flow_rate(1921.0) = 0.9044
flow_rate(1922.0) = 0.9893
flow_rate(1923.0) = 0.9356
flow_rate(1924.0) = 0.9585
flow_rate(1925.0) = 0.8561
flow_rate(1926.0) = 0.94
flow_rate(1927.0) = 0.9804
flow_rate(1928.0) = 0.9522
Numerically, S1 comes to 0.24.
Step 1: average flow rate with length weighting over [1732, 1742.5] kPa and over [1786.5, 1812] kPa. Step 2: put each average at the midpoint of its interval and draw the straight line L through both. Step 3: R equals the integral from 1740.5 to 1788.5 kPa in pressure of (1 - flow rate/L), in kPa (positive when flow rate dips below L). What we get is 4.35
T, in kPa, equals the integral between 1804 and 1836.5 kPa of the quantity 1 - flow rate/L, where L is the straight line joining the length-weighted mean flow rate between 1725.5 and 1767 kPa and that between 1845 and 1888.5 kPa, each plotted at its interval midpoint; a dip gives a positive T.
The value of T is 6.4 kPa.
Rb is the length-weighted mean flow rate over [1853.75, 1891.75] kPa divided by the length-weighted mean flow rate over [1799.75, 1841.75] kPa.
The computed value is 1.2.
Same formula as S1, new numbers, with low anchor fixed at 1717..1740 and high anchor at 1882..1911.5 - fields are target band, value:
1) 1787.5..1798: 0.33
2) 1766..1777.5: 0.22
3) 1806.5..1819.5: 0.16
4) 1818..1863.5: 0.18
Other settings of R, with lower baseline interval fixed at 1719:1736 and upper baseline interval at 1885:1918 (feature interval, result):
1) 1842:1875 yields 1.67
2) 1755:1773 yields 2.93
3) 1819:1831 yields 3.58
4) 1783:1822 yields 8.17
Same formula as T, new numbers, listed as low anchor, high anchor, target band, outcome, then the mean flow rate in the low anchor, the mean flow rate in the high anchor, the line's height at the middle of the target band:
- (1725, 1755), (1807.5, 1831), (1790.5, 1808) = 1.3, 1.27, 0.929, 1.01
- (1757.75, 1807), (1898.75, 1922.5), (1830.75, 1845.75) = 0.4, 0.976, 1.02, 0.993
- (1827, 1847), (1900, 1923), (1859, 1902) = -3.8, 0.941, 1.01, 0.983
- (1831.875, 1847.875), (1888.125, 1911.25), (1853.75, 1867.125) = -0.7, 1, 1.06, 1.02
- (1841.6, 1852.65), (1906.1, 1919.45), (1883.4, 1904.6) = -1.2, 1.12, 1.02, 1.05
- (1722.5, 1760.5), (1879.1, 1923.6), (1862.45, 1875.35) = 1.2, 1.24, 1.07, 1.1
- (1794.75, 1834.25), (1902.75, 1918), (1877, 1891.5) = -2.2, 0.927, 1.03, 1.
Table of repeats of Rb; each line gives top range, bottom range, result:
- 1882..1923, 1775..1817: 1.11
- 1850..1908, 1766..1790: 1.12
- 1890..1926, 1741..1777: 0.92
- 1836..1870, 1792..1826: 1.13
